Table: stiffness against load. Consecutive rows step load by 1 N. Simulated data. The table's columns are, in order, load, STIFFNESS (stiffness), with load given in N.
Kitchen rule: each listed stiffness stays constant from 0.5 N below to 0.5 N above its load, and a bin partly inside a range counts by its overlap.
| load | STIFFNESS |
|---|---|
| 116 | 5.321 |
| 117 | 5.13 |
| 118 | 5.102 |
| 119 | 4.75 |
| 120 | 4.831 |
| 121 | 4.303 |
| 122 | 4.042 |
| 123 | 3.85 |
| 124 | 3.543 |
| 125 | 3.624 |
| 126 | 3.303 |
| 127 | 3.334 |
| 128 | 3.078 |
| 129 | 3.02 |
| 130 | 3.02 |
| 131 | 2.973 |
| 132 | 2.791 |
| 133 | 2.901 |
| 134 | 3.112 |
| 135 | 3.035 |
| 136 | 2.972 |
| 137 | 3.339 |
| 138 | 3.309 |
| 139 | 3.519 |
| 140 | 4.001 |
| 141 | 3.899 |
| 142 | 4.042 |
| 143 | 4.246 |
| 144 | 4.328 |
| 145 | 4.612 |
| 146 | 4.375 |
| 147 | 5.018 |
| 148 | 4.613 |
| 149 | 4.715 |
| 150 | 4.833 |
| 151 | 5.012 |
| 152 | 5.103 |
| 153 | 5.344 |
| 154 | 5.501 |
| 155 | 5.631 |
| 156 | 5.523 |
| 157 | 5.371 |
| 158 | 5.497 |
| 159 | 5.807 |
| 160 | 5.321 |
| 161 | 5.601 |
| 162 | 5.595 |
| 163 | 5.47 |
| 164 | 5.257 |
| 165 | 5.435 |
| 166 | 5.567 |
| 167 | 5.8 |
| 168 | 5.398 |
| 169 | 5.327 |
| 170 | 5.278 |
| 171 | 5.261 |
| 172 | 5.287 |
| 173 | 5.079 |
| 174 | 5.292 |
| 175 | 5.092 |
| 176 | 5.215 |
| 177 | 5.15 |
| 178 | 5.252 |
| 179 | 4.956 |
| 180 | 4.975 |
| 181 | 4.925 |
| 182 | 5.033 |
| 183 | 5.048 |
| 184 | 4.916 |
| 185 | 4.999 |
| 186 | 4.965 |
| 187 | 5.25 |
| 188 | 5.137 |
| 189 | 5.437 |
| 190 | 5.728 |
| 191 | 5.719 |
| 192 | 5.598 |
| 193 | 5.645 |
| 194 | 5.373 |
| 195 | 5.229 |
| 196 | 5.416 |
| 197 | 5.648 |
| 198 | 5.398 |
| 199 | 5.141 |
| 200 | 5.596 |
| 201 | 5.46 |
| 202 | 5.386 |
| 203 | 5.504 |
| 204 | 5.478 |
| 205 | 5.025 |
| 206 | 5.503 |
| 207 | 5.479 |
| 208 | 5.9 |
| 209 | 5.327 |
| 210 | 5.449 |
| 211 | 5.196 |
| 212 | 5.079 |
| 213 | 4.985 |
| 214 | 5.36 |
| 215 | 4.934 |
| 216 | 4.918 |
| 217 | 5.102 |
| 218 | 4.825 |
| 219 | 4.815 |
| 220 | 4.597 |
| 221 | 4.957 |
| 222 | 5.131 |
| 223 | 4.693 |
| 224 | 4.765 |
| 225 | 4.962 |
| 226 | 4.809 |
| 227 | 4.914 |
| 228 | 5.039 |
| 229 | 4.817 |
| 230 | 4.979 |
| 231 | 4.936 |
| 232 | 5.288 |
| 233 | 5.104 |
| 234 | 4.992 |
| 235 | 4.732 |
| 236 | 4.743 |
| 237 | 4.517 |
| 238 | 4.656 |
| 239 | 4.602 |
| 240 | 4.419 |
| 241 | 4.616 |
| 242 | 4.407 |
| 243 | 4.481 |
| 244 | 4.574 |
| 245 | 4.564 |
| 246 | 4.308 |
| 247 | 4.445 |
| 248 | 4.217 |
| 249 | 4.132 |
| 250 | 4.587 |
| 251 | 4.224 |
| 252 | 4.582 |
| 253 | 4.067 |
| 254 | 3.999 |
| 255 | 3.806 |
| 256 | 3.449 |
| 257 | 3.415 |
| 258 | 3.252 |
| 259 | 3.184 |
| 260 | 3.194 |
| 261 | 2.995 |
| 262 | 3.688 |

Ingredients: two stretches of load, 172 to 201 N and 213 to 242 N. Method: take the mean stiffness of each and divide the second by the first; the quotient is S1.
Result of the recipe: 0.92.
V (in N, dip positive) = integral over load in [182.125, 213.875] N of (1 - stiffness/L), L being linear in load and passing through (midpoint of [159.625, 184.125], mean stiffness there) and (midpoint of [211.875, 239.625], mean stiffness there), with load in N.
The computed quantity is -1.7 N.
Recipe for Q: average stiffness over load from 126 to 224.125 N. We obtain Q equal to 4.89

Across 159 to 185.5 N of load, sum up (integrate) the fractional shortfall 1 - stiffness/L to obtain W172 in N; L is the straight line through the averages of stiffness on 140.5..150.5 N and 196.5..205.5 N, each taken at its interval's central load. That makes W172 -1.89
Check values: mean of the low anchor 4.47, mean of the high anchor 5.4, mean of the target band 5.26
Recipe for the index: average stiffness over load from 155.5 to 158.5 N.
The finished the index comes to 5.46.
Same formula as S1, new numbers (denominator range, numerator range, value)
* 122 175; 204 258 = 1.06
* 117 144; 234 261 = 1.15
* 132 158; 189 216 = 1.25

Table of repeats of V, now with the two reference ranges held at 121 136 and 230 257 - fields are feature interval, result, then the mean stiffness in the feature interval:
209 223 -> -2.8 N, 5.03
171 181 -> -3.6 N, 5.14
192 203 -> -4.0 N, 5.44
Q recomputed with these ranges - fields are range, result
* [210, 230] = 4.96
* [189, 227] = 5.24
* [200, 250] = 4.92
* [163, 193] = 5.26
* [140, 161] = 4.93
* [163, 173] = 5.39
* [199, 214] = 5.37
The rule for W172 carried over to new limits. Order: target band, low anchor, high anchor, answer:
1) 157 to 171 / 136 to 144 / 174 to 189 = -3.0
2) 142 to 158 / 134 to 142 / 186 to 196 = -4.2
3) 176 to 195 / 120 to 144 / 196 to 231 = -2.7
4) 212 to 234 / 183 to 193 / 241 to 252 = -0.8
